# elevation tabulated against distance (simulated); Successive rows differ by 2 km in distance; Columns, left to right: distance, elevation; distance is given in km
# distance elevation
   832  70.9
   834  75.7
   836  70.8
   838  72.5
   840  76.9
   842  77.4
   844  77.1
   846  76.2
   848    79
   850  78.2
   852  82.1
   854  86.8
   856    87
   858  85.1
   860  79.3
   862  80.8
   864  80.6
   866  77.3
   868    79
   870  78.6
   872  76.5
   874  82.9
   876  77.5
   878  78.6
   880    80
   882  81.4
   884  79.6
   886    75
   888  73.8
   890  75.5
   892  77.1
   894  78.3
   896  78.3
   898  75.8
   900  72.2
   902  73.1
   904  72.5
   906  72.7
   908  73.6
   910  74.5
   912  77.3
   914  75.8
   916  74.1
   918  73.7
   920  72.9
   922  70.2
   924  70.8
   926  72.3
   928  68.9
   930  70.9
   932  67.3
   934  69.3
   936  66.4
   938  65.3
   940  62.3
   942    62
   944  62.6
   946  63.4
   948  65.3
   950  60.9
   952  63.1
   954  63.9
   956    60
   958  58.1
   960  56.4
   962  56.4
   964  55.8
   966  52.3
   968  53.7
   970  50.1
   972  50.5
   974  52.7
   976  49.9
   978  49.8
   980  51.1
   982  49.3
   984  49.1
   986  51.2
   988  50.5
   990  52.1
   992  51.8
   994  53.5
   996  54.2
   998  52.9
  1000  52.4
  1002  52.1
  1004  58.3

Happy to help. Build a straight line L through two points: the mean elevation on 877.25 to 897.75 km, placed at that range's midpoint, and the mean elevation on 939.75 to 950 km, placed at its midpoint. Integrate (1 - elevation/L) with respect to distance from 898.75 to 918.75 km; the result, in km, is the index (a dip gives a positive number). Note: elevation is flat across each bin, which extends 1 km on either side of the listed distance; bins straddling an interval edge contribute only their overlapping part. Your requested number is -0.50 km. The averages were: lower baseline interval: 77.7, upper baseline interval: 63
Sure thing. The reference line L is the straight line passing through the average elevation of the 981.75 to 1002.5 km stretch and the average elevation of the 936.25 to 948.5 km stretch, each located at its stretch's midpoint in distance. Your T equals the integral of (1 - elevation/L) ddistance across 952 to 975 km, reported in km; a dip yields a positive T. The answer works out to 1.1 km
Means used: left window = 63.6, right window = 51.8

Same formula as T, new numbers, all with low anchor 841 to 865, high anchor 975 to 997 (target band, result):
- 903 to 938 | -3.2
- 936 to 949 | -0.6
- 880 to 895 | -0.9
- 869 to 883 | -0.7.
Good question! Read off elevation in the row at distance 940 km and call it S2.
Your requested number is 62.3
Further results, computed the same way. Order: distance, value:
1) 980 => 51.1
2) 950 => 60.9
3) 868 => 79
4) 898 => 75.8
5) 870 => 78.6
